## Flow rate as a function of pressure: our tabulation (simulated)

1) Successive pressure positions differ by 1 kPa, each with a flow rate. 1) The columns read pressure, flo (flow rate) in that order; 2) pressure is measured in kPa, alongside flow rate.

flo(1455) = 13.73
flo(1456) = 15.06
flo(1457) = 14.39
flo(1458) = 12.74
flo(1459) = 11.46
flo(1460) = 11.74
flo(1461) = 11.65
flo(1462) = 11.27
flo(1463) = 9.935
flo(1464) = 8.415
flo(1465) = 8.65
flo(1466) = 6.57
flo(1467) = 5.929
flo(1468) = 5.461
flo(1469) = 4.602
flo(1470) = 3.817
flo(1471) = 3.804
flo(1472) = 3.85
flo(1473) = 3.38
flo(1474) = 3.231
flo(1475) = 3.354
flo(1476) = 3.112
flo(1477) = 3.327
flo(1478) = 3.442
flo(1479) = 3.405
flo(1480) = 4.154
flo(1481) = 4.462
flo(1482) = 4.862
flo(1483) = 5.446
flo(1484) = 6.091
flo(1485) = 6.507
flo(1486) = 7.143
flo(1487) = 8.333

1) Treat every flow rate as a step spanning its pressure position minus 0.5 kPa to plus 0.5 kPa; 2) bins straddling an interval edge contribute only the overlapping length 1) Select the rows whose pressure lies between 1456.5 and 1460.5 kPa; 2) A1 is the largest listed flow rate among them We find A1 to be 14.39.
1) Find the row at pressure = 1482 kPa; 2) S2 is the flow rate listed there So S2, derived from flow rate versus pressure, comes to 4.862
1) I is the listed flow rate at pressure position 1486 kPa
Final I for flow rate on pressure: 7.143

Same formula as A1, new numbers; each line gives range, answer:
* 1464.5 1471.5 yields 8.65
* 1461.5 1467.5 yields 11.27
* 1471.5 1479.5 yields 3.85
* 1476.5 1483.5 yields 5.446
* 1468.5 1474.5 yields 4.602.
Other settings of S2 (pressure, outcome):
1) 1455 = 13.73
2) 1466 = 6.57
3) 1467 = 5.929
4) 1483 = 5.446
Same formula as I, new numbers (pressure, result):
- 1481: 4.462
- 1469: 4.602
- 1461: 11.65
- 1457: 14.39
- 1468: 5.461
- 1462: 11.27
